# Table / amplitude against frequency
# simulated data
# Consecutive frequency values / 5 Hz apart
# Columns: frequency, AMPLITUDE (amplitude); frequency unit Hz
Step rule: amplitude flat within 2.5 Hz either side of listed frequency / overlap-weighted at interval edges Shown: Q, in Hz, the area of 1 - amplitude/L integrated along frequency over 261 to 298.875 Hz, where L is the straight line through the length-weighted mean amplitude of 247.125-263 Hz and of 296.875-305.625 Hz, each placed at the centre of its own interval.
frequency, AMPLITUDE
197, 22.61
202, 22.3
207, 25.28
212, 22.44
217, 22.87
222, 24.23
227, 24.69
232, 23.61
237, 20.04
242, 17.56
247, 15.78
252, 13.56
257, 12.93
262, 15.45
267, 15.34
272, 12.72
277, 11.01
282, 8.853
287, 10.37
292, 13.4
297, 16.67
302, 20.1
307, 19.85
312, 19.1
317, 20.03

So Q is 8.7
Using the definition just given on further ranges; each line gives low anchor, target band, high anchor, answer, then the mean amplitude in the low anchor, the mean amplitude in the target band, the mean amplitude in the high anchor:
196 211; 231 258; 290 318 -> 5.31 Hz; 23.4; 17.1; 18.2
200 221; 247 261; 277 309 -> 3.55 Hz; 23.3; 13.9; 14.5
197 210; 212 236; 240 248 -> -4.10 Hz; 23.5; 23.5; 16.8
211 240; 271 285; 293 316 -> 6.59 Hz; 22.9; 10.6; 18.6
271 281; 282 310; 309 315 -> 0.84 Hz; 11.3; 15.5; 19.2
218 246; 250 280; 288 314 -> 9.52 Hz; 21.7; 13.4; 17.4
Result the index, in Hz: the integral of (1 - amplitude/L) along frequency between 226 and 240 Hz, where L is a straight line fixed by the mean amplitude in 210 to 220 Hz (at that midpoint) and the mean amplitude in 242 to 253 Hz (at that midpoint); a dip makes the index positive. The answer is -2.7 Hz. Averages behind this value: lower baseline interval 22.7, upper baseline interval 15.5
